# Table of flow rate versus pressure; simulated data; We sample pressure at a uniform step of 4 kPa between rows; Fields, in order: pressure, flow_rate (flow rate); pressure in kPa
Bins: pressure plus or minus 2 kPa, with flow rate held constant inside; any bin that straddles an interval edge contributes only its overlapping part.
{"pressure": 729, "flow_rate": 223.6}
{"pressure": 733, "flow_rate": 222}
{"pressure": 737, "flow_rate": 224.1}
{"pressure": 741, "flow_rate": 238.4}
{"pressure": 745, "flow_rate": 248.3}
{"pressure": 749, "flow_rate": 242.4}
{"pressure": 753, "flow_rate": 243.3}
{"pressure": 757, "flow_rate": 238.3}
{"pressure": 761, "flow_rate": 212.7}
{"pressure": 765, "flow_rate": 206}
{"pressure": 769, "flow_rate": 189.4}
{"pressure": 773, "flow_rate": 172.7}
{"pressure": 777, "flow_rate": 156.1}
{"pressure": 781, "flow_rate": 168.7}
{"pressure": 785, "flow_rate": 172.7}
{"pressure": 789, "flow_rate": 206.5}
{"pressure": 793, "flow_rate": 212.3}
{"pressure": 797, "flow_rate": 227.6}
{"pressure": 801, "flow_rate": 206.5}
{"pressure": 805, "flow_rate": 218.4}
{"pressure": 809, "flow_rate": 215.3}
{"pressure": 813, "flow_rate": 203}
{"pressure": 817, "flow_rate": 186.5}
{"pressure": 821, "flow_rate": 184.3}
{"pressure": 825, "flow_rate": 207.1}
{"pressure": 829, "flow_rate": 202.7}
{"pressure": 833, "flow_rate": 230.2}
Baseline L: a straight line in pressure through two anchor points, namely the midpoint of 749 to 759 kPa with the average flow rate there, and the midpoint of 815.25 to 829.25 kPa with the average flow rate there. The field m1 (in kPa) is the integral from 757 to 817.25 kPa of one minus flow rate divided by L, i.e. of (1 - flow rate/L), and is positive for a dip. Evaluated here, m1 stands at 5.22 kPa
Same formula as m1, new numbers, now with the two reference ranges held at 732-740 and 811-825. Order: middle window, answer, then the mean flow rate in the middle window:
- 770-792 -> 3.2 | 178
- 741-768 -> -1.6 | 231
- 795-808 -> -1.1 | 217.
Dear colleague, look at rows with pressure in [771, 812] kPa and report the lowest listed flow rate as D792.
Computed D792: 156.1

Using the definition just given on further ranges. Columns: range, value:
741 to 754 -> 238.4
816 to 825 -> 184.3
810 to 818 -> 186.5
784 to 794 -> 172.7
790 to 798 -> 212.3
